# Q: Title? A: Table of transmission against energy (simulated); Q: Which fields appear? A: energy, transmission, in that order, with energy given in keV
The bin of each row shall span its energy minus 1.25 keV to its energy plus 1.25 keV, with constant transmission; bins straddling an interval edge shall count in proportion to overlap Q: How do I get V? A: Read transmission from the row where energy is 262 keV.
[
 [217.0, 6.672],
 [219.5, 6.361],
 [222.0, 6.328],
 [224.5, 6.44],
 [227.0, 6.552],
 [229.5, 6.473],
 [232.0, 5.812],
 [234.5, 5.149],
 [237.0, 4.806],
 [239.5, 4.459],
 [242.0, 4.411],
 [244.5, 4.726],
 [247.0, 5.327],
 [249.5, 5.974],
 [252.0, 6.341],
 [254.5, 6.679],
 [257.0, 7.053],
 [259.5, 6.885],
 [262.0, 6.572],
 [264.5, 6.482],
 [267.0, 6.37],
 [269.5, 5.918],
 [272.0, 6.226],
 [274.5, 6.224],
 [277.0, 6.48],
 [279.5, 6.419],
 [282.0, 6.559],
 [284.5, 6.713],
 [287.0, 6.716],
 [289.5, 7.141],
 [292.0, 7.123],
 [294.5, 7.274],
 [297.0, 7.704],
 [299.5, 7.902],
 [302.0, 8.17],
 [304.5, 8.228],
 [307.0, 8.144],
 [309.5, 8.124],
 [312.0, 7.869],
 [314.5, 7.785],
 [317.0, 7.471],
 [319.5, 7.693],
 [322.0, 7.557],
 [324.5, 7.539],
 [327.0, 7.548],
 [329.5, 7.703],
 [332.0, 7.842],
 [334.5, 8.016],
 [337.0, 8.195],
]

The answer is 6.572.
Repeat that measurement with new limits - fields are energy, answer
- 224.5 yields 6.44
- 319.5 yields 7.693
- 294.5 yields 7.274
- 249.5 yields 5.974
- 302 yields 8.17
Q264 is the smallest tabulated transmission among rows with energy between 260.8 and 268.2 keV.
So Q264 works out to 6.37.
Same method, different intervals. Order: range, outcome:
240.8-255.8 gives 4.411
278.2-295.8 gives 6.419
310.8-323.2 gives 7.471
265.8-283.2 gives 5.918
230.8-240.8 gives 4.459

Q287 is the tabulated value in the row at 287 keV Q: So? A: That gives 6.716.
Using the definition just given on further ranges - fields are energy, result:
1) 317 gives 7.471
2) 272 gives 6.226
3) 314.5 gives 7.785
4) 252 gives 6.341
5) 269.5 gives 5.918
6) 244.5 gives 4.726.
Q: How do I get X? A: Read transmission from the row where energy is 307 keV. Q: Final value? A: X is 8.144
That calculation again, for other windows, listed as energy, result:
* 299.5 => 7.902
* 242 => 4.411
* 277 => 6.48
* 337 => 8.195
